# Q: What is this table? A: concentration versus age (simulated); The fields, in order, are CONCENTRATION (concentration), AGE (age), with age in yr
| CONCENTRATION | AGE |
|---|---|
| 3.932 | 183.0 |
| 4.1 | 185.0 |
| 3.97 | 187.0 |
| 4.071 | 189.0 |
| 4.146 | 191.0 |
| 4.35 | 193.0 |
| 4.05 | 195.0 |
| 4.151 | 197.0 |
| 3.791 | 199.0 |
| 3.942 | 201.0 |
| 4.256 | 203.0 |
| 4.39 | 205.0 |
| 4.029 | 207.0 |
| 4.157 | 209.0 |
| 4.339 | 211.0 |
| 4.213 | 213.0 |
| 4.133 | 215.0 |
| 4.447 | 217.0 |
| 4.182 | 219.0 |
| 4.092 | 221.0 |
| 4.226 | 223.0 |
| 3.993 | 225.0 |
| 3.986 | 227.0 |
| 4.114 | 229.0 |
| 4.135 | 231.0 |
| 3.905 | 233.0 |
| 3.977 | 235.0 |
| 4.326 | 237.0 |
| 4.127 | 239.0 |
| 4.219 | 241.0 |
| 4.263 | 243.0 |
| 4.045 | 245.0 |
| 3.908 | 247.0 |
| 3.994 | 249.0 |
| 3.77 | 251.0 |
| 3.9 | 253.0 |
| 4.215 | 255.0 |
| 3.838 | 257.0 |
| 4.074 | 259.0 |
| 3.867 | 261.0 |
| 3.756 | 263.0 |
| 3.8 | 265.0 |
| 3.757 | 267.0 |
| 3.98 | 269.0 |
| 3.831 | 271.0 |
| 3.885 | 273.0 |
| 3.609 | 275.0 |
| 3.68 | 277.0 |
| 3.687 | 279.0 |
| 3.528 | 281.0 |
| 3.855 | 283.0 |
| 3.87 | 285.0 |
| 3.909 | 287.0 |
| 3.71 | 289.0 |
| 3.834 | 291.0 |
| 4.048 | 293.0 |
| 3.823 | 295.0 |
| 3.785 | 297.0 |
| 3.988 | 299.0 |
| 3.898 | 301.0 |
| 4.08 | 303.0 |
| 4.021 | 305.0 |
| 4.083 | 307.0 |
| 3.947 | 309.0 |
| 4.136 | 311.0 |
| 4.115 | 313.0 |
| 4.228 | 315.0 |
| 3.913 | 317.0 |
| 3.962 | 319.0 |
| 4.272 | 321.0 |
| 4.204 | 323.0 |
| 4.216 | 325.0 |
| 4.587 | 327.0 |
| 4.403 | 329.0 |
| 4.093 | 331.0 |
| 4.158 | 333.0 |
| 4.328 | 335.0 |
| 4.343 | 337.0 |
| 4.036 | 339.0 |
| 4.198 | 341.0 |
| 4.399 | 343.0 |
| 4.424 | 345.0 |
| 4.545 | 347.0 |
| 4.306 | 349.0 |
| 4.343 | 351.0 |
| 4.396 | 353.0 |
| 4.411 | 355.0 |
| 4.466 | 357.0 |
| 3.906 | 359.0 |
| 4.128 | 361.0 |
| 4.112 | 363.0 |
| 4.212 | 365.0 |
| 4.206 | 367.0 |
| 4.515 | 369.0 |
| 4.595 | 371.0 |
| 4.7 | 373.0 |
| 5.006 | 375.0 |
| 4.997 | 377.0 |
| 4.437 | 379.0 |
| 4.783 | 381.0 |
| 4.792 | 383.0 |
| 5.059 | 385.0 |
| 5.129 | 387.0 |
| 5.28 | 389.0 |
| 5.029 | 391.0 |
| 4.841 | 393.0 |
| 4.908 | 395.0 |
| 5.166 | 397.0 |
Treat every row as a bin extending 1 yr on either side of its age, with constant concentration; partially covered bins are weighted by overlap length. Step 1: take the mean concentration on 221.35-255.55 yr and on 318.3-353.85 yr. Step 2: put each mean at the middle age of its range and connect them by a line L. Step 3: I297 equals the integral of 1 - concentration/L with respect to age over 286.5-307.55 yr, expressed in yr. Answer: 1.39 yr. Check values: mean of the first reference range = 4.06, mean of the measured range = 3.92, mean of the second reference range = 4.29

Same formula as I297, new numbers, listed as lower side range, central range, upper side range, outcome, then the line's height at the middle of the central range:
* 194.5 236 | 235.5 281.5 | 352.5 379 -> 3.2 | 4.21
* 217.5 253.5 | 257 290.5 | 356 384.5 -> 3.1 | 4.19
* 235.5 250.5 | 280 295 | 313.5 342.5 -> 1.2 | 4.16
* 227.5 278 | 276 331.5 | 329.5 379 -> 2.3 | 4.17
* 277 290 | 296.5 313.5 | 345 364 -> -0.4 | 3.92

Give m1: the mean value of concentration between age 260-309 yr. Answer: 3.85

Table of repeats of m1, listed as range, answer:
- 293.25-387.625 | 4.31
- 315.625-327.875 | 4.19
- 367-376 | 4.65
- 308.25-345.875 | 4.21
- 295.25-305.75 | 3.94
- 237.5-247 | 4.15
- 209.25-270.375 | 4.05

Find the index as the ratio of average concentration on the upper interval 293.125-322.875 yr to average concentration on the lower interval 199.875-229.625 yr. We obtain 0.97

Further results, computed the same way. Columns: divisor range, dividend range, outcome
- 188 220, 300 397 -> 1.06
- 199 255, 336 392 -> 1.10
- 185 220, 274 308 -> 0.93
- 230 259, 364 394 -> 1.18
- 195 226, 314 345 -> 1.02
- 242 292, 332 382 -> 1.14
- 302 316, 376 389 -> 1.20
